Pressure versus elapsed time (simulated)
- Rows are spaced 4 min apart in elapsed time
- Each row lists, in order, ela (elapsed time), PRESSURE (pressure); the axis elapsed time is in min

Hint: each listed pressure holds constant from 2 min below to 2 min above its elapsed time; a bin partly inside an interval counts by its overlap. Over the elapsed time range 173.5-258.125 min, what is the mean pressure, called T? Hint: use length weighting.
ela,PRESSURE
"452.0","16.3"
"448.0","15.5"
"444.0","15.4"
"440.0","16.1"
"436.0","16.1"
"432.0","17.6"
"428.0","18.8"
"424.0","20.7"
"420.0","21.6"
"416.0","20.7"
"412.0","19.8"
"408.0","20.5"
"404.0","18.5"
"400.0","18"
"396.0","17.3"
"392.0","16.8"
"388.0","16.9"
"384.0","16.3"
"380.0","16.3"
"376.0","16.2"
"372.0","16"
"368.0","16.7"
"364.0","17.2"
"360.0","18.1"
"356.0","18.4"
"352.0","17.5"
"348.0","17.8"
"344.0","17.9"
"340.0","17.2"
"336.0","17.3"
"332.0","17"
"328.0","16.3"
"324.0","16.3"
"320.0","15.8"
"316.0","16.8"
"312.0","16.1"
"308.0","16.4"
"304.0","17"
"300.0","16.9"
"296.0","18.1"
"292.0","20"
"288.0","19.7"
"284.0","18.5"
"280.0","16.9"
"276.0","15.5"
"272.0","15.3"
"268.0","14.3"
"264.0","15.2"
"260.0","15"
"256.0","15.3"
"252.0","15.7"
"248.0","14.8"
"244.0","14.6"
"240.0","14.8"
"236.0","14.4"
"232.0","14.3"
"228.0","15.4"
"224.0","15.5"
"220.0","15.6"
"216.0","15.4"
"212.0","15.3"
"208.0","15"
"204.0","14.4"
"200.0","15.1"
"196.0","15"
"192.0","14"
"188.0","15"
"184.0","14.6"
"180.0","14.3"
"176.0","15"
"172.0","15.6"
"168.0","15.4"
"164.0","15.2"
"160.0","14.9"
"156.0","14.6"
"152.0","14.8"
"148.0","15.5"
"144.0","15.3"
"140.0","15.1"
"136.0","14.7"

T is 14.9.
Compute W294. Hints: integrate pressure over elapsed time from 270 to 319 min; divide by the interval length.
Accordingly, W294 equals 17.2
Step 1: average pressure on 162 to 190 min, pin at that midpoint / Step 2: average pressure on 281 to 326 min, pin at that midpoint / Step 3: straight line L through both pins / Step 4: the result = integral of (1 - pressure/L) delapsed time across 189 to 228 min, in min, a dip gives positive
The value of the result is 1.44 min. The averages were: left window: 15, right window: 17.4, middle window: 15.1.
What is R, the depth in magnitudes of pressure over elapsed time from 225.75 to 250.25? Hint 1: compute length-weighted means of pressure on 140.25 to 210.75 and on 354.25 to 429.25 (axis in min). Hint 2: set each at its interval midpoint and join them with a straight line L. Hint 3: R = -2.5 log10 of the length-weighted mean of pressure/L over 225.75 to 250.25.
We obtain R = 0.08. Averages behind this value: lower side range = 14.9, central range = 14.7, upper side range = 18.1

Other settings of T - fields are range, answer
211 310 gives 16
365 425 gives 18.1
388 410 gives 18.1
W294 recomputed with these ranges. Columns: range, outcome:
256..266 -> 15.1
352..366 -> 17.8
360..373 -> 16.9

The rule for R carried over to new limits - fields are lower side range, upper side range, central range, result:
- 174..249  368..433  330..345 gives -0.01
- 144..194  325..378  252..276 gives 0.07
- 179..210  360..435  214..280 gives 0.03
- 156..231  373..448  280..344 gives -0.05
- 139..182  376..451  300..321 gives 0.02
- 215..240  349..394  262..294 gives -0.08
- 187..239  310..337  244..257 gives 0.02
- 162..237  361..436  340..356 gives -0.03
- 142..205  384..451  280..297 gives -0.15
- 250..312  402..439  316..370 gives 0.04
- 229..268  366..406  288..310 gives -0.15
